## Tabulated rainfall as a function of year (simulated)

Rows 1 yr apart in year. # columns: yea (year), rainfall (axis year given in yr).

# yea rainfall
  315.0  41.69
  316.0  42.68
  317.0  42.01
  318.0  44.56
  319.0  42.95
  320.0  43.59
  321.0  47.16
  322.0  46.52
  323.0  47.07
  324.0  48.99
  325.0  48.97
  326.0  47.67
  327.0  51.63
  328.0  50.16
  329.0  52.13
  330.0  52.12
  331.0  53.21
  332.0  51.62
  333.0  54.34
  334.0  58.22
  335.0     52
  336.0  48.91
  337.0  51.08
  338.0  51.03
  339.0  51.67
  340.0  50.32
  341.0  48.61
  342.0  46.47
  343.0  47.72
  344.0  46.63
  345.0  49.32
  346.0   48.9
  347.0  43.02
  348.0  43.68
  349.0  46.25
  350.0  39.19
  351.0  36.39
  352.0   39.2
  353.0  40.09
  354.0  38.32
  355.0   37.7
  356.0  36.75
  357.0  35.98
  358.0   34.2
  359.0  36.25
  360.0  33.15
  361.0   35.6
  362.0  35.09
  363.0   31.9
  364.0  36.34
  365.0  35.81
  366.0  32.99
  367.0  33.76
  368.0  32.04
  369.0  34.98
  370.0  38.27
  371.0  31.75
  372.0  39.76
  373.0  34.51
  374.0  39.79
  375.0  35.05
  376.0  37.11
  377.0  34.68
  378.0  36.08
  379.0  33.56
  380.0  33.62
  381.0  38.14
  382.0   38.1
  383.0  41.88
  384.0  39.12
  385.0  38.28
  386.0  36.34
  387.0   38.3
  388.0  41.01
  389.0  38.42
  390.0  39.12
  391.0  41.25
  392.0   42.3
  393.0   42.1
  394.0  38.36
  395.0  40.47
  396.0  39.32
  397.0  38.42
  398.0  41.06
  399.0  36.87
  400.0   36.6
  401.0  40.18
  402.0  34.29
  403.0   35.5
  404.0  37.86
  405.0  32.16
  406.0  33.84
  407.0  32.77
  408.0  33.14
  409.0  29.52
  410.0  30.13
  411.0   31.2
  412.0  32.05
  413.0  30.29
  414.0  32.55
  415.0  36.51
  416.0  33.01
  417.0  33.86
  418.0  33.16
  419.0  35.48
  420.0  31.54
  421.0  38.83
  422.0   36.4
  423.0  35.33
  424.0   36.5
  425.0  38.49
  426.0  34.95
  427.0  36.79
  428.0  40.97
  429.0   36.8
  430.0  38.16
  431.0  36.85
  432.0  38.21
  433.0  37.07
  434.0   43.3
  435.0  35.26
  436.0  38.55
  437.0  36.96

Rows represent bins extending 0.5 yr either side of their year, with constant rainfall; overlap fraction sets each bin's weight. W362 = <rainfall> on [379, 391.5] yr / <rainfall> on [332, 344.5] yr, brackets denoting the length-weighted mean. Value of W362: 0.76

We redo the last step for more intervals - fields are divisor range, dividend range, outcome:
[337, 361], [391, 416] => 0.84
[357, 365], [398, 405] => 1.06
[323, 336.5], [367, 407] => 0.73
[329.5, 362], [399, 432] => 0.78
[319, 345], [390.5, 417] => 0.72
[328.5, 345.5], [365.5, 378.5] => 0.70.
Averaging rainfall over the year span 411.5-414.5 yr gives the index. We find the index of 31.6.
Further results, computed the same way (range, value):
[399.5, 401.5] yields 38.4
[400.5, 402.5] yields 37.2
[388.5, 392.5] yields 40.3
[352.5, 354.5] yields 39.2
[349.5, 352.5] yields 38.3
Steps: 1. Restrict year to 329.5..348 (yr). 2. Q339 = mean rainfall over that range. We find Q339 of 50.1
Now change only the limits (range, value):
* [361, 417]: 36.1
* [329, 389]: 41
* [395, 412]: 35.2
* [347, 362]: 38.1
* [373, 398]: 38.3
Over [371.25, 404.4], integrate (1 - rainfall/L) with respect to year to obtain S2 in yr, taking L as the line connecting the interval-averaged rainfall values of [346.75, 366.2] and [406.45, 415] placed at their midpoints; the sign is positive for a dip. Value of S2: -3.85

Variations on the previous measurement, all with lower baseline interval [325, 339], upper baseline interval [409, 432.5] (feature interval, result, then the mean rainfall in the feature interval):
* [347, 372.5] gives 5.4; 36.7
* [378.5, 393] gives 1.0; 38.7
